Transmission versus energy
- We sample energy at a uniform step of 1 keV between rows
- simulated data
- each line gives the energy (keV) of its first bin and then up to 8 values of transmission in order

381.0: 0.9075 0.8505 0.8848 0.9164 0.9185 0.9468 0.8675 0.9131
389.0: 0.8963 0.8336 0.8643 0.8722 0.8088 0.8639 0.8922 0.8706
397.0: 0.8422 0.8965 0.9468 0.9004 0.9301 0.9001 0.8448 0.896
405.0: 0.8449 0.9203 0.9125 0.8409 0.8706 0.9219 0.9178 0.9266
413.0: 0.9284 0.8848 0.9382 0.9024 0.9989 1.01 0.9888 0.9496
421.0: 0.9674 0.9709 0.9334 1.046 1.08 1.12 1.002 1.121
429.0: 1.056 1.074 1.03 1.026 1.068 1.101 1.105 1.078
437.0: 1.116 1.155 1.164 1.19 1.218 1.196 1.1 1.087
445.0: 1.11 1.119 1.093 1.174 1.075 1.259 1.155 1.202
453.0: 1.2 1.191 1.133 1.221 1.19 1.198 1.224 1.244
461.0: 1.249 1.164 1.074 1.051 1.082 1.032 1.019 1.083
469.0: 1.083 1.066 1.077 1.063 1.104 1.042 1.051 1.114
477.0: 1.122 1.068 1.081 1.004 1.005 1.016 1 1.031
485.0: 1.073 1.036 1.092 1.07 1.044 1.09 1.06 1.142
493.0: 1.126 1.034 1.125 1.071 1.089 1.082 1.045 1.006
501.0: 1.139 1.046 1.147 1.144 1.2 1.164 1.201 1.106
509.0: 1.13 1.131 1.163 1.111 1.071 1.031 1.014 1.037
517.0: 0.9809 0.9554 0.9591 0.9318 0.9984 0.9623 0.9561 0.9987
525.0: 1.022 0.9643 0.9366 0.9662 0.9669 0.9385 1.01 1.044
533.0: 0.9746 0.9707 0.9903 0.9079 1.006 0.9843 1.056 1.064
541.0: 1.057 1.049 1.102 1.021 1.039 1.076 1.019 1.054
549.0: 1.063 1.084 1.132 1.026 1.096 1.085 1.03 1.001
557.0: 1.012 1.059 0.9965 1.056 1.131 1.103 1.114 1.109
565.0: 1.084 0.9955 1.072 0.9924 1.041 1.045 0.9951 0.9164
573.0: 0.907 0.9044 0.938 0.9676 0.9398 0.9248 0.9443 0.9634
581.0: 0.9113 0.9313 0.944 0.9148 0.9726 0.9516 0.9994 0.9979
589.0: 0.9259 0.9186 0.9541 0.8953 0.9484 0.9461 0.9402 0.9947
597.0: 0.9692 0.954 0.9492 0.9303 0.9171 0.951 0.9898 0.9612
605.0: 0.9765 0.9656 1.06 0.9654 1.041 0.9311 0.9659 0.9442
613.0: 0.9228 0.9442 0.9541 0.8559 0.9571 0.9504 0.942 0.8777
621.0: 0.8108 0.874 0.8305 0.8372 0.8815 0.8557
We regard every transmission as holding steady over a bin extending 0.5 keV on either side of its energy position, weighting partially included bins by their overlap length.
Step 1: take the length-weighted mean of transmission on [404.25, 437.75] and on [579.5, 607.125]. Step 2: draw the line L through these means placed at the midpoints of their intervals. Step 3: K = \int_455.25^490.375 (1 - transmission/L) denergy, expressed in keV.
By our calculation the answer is -4.0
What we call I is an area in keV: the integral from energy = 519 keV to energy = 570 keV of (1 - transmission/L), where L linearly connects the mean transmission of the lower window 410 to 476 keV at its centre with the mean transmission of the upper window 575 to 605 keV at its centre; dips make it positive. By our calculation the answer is -1.9 keV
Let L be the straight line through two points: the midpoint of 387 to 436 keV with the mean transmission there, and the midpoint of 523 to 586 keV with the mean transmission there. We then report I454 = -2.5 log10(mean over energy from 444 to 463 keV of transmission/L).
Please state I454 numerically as -0.21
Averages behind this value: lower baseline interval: 0.947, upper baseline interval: 1.01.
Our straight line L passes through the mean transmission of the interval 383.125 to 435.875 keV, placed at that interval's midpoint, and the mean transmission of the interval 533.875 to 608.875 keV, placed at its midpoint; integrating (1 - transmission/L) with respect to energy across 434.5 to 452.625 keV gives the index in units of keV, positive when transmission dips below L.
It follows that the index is -3.58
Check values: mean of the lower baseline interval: 0.944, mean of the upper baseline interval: 0.998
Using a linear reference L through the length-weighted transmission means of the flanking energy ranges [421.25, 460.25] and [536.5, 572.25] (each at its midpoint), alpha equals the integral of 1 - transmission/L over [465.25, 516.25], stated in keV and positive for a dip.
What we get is 0.5 keV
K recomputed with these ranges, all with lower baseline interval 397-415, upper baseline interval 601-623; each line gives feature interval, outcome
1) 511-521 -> -1.0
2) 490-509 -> -3.9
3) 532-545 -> -1.3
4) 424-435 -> -2.0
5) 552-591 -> -2.7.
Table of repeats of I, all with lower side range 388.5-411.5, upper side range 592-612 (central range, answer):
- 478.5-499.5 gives -3.3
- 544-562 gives -2.2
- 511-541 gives -2.1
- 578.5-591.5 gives 0.1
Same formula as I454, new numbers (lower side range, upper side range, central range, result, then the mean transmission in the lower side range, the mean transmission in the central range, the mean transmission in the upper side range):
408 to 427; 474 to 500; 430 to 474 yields -0.117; 0.962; 1.13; 1.07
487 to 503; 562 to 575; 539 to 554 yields -0.030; 1.08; 1.06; 1.02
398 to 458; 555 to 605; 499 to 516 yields -0.103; 1.04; 1.11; 0.98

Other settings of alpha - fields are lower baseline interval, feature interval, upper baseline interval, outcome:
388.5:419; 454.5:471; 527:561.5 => -3.1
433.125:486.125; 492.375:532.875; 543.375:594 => 0.4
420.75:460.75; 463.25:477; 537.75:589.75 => 0.3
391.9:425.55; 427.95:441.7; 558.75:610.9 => -2.7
